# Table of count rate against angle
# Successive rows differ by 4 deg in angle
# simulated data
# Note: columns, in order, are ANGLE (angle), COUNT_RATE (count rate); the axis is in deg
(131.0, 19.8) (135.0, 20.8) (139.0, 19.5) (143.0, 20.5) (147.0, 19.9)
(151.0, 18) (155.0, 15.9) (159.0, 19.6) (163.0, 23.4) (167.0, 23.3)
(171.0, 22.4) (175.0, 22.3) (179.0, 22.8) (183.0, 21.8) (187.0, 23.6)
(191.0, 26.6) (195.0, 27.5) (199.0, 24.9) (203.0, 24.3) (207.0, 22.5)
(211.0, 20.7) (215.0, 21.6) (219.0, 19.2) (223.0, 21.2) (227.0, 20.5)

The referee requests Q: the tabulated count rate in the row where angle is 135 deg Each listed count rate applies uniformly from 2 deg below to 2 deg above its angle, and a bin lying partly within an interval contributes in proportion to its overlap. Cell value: 20.8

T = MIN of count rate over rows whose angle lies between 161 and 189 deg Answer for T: 21.8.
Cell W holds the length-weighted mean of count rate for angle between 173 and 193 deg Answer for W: 23.4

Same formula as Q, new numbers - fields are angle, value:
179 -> 22.8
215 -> 21.6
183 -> 21.8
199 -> 24.9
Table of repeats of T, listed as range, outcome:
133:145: 19.5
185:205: 23.6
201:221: 19.2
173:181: 22.3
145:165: 15.9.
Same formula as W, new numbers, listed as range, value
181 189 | 22.7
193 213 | 24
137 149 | 20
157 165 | 21.5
